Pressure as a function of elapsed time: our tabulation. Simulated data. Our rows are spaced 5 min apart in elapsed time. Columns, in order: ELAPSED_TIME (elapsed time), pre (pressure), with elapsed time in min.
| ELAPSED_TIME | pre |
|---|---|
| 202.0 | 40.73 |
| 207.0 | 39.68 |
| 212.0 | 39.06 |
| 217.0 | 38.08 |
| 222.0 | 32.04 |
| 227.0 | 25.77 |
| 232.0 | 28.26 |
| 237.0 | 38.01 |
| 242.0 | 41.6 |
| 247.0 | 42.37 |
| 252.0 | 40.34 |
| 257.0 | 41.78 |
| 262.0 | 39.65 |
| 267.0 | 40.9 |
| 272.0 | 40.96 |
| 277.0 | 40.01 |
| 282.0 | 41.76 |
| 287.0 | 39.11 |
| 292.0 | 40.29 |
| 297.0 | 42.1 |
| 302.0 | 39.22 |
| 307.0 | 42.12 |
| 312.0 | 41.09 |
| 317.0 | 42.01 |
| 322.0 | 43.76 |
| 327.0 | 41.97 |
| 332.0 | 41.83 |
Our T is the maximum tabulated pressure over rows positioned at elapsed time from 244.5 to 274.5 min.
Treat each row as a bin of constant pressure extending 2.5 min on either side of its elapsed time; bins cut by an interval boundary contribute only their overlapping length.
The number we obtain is 42.37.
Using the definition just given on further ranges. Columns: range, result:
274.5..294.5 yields 41.76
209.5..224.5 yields 39.06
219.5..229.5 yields 32.04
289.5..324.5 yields 43.76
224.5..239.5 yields 38.01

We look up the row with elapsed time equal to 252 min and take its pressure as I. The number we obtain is 40.34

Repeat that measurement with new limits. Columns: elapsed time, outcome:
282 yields 41.76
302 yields 39.22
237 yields 38.01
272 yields 40.96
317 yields 42.01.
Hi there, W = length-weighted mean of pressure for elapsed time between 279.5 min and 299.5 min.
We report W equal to 40.8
